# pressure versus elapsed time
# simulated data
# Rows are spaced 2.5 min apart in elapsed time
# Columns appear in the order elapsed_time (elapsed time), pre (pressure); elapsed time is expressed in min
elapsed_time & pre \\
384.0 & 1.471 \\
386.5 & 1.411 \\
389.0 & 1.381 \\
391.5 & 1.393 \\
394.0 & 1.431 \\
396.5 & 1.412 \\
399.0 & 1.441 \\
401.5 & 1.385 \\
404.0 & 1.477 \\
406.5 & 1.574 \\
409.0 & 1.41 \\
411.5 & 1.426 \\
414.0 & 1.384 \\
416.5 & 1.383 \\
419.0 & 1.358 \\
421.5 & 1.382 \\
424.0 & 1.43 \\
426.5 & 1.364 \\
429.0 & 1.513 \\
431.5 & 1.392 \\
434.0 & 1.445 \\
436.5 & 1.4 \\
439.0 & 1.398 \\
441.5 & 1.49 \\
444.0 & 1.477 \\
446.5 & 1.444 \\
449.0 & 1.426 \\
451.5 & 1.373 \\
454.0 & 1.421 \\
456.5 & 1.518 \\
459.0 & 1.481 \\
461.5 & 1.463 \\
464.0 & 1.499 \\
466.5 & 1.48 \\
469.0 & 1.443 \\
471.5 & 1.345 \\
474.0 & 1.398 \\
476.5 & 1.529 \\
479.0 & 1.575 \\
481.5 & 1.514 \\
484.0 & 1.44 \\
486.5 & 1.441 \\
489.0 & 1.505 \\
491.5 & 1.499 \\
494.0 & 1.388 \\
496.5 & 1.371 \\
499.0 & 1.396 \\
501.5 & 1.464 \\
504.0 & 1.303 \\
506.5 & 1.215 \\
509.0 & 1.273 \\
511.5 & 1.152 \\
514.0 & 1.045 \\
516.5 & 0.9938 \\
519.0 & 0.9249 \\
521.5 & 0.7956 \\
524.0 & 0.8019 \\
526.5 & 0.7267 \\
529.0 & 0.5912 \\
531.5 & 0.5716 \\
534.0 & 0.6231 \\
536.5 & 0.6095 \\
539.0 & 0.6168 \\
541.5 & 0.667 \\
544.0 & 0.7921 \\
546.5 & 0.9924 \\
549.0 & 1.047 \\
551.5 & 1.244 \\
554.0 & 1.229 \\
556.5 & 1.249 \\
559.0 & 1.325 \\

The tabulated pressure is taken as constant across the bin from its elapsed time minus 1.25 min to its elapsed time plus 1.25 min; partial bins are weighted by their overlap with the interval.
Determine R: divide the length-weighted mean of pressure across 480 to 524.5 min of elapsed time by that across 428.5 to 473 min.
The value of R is 0.87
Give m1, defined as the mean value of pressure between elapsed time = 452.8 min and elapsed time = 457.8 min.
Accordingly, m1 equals 1.47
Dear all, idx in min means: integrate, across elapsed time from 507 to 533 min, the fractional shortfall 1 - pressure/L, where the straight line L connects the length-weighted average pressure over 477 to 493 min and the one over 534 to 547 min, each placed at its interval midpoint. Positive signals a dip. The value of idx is 3.1 min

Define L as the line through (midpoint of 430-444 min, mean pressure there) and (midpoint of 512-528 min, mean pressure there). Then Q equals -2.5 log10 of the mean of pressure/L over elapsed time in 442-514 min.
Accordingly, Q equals -0.223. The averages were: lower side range 1.43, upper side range 0.889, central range 1.42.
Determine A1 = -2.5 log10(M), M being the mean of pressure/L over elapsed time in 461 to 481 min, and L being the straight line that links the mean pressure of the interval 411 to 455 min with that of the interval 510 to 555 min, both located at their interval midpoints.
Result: -0.22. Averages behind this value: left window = 1.42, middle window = 1.47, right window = 0.857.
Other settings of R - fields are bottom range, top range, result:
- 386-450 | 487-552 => 0.72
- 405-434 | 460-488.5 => 1.03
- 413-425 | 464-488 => 1.06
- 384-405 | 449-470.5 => 1.03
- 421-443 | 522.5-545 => 0.47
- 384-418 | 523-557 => 0.58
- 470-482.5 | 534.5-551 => 0.54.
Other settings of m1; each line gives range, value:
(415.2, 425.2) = 1.39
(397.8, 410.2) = 1.46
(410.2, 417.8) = 1.4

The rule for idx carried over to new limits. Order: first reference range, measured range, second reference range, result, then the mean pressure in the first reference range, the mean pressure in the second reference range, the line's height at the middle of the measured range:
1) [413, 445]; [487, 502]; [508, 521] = -3.9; 1.42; 1.06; 1.14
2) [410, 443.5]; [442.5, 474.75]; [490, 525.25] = -2.9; 1.41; 1.19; 1.33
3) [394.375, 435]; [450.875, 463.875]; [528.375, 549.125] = -3.1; 1.42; 0.71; 1.18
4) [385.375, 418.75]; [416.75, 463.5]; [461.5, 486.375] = 0.5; 1.42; 1.47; 1.45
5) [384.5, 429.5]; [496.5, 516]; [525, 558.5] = -5.0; 1.42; 0.854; 1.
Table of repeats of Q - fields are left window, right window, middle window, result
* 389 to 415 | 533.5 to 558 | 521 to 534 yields 0.396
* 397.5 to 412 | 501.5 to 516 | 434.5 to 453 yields -0.053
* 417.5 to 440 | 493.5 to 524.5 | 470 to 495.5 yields -0.174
